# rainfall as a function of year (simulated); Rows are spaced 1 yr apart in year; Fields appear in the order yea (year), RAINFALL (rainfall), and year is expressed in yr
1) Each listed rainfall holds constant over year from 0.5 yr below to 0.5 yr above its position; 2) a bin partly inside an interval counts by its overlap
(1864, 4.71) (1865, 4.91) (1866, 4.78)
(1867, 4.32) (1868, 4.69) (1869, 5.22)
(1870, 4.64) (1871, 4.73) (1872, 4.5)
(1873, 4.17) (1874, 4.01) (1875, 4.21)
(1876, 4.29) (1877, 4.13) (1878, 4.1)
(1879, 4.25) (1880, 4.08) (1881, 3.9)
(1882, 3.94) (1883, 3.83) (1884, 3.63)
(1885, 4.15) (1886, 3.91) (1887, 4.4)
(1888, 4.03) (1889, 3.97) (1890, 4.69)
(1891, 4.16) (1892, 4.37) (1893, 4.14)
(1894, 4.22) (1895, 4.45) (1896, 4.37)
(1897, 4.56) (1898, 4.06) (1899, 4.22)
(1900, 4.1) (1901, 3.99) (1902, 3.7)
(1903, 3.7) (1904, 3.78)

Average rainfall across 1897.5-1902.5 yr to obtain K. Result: 4.01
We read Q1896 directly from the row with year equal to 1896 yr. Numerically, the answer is 4.37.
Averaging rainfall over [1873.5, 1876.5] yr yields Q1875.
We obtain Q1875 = 4.17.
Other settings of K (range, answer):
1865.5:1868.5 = 4.6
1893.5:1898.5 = 4.33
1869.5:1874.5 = 4.41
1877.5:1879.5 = 4.17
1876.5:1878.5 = 4.12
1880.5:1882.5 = 3.92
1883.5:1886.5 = 3.9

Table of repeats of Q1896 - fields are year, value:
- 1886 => 3.91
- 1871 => 4.73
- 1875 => 4.21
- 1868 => 4.69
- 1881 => 3.9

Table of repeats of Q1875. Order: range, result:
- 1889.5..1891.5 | 4.43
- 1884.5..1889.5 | 4.09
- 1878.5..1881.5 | 4.08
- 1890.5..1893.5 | 4.22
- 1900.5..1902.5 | 3.85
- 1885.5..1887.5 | 4.16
